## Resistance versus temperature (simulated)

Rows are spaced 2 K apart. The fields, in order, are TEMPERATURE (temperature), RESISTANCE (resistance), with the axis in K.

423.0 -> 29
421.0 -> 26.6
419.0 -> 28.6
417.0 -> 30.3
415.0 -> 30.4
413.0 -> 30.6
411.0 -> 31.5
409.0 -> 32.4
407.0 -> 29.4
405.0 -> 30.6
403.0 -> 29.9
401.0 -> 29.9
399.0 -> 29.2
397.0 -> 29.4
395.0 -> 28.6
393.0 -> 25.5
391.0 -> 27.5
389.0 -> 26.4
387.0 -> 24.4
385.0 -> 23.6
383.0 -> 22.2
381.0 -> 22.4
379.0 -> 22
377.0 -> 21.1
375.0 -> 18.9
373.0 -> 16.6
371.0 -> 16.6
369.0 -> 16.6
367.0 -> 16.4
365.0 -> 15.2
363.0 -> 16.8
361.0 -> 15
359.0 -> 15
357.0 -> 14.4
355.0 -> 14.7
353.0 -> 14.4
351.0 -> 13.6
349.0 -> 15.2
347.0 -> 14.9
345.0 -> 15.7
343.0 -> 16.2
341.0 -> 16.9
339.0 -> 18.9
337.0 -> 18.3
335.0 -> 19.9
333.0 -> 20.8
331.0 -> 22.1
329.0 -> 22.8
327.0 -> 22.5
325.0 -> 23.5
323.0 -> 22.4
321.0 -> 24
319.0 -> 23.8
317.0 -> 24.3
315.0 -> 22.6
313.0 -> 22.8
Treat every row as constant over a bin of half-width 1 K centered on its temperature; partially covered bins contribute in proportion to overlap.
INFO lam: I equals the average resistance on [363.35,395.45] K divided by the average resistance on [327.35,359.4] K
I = 1.2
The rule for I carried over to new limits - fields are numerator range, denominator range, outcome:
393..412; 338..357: 1.92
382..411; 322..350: 1.45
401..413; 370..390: 1.43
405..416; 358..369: 1.96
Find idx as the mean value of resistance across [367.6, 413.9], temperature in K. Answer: 25.4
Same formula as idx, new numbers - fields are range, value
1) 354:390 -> 18.8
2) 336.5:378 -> 16.2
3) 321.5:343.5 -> 20.6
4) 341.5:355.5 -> 15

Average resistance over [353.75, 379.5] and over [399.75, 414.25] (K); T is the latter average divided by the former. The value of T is 1.8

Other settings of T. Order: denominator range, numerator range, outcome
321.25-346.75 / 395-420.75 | 1.50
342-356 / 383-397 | 1.74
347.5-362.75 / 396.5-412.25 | 2.06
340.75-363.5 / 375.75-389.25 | 1.51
